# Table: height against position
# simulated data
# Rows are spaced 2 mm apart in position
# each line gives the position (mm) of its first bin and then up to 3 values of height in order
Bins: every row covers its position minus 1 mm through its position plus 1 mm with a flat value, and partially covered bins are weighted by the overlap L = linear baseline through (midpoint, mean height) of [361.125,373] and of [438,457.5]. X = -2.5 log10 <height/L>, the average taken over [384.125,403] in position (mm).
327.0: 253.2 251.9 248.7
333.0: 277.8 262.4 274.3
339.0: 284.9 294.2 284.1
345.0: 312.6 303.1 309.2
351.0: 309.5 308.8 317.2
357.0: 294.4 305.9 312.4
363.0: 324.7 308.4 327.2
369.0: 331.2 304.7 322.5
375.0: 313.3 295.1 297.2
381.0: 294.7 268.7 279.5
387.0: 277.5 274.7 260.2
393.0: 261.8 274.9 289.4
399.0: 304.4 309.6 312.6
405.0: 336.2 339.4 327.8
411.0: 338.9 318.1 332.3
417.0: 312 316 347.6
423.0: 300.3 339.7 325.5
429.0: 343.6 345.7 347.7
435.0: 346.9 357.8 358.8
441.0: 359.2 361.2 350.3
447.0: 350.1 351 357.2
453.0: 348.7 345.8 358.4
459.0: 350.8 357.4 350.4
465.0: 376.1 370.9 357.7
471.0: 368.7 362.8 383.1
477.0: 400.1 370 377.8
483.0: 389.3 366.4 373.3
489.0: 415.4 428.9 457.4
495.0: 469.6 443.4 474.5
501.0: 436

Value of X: 0.169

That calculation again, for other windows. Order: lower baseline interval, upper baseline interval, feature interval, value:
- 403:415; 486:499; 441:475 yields 0.10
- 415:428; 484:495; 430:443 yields -0.03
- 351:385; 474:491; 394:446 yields 0.04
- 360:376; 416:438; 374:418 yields 0.09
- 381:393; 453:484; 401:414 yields -0.11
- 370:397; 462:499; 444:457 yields 0.03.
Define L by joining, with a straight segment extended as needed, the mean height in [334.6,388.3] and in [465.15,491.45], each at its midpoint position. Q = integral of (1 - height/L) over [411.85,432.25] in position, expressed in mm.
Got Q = 0.8 mm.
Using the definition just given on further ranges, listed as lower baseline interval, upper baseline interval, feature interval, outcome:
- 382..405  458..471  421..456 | -1.4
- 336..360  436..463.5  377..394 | 2.2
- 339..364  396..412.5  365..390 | 1.1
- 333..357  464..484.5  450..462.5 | 0.4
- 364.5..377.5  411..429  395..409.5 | 0.4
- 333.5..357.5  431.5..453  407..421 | 0.4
